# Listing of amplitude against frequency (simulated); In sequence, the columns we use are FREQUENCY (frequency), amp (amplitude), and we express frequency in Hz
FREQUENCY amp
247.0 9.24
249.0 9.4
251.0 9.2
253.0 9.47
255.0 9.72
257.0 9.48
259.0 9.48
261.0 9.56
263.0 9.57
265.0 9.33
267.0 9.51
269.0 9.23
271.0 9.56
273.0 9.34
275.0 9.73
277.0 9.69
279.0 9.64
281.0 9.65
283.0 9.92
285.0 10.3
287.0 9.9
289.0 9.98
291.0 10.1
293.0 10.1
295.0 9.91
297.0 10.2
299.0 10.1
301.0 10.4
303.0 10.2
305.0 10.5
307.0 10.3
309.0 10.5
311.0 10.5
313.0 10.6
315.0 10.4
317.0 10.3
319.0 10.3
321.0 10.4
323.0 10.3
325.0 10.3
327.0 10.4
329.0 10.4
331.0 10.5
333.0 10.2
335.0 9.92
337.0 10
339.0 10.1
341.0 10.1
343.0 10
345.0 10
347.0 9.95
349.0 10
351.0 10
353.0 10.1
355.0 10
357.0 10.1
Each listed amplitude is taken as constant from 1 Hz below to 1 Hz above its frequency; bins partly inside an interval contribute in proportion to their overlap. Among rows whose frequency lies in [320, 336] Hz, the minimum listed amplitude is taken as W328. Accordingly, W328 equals 9.92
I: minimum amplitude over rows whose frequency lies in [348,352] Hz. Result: 10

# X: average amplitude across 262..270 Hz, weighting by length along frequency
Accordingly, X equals 9.41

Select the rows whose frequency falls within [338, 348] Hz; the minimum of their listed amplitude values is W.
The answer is 9.95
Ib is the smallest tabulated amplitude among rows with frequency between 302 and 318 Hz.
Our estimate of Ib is 10.2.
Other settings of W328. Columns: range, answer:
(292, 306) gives 9.91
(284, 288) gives 9.9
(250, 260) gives 9.2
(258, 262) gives 9.48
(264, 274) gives 9.23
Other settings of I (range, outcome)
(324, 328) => 10.3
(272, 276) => 9.34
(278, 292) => 9.64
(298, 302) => 10.1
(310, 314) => 10.5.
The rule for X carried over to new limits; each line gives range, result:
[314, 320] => 10.3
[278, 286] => 9.88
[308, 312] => 10.5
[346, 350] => 9.97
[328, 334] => 10.4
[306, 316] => 10.5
